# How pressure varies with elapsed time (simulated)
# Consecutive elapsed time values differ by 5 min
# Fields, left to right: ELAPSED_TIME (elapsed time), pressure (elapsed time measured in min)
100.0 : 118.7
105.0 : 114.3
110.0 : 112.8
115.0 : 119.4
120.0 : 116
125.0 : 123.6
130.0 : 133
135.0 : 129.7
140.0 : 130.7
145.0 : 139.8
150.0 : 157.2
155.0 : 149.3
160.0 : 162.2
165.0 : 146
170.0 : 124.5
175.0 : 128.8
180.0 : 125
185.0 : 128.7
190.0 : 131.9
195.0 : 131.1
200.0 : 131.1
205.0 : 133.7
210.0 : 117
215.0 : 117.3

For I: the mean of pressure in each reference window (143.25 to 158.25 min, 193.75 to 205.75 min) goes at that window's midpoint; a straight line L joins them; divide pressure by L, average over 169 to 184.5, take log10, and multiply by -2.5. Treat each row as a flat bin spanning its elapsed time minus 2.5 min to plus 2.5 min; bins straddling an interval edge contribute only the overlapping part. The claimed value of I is 0.11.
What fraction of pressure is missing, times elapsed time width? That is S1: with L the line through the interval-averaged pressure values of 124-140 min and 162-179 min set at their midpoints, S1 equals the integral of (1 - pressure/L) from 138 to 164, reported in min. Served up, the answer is -3.3 min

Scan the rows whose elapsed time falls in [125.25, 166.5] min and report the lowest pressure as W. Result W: 129.7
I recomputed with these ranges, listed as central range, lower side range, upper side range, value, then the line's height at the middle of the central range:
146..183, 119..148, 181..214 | -0.100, 129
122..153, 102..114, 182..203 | -0.130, 120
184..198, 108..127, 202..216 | -0.072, 122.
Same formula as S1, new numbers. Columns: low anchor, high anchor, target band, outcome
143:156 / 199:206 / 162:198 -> 2.1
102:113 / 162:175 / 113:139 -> -0.9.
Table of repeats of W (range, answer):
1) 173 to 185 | 125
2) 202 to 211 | 117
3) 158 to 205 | 124.5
